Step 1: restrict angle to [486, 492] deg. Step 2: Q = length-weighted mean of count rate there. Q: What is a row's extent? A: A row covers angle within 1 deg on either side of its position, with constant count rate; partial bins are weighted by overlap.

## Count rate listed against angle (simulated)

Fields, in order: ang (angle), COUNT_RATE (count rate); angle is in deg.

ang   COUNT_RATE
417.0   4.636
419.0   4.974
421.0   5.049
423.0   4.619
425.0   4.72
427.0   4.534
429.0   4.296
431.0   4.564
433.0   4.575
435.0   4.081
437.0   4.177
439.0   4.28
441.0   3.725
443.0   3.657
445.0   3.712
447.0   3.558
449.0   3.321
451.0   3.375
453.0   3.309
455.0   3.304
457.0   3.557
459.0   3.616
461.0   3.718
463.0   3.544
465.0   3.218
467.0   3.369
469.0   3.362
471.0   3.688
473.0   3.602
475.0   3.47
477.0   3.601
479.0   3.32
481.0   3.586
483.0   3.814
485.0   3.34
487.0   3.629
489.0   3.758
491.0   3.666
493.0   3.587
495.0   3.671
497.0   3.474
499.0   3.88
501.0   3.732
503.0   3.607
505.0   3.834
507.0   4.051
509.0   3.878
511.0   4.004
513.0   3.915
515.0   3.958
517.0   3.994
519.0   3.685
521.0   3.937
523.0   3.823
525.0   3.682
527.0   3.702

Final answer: 3.68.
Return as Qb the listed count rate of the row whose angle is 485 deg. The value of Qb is 3.34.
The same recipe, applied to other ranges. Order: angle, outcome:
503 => 3.607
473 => 3.602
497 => 3.474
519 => 3.685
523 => 3.823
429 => 4.296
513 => 3.915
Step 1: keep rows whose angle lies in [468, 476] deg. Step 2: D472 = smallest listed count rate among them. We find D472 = 3.362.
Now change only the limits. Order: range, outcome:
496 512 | 3.474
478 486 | 3.32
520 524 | 3.823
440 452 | 3.321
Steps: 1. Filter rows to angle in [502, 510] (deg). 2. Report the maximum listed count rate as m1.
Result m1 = 4.051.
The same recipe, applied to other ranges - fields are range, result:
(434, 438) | 4.177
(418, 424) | 5.049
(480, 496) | 3.814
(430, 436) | 4.575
